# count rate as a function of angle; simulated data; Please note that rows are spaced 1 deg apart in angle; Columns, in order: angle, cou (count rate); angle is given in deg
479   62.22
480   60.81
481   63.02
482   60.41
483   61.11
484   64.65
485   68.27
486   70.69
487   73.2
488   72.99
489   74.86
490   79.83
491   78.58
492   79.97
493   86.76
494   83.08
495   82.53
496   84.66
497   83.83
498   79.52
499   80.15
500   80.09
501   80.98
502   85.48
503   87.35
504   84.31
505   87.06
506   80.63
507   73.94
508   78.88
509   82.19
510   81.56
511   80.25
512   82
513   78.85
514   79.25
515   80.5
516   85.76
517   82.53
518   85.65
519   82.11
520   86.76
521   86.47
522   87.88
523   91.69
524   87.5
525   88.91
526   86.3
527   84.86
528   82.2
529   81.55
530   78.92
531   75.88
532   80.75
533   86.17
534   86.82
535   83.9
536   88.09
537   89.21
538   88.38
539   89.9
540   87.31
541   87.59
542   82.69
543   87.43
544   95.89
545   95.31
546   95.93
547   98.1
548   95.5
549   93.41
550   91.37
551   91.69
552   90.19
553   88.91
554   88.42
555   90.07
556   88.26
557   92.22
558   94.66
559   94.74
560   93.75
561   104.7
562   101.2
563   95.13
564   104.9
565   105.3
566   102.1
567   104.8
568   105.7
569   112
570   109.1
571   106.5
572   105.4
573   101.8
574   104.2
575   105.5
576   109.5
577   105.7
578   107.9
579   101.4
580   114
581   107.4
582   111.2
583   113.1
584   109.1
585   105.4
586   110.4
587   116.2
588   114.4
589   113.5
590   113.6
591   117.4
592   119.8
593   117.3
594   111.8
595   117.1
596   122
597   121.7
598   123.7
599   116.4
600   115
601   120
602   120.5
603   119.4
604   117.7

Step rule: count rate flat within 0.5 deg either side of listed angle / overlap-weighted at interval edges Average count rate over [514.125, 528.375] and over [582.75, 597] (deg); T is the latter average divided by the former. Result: 1.34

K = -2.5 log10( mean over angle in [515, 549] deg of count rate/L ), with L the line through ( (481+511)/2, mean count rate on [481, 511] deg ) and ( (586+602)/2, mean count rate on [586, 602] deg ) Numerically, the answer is 0.06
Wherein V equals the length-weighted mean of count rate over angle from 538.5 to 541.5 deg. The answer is 88.3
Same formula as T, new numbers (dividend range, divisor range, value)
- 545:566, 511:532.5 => 1.14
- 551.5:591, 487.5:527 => 1.26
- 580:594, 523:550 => 1.29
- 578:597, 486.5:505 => 1.39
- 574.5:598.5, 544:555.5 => 1.22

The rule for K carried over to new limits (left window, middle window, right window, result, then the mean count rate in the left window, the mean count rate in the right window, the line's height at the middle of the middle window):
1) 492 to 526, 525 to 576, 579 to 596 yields 0.06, 83.3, 113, 99.1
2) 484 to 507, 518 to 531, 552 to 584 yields 0.04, 79.7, 102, 88.7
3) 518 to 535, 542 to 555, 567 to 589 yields 0.03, 84.7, 108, 94.8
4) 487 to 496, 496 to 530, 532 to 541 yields 0.00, 79.7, 87.1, 83.3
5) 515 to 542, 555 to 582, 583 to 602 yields 0.02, 85.4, 116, 104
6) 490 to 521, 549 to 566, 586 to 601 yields 0.09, 82.2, 117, 103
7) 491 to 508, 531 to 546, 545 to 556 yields 0.03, 82.3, 92.3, 90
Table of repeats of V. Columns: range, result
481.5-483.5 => 60.8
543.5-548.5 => 96.1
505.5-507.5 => 77.3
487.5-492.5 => 77.2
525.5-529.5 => 83.7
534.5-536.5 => 86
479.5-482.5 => 61.4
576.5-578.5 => 107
